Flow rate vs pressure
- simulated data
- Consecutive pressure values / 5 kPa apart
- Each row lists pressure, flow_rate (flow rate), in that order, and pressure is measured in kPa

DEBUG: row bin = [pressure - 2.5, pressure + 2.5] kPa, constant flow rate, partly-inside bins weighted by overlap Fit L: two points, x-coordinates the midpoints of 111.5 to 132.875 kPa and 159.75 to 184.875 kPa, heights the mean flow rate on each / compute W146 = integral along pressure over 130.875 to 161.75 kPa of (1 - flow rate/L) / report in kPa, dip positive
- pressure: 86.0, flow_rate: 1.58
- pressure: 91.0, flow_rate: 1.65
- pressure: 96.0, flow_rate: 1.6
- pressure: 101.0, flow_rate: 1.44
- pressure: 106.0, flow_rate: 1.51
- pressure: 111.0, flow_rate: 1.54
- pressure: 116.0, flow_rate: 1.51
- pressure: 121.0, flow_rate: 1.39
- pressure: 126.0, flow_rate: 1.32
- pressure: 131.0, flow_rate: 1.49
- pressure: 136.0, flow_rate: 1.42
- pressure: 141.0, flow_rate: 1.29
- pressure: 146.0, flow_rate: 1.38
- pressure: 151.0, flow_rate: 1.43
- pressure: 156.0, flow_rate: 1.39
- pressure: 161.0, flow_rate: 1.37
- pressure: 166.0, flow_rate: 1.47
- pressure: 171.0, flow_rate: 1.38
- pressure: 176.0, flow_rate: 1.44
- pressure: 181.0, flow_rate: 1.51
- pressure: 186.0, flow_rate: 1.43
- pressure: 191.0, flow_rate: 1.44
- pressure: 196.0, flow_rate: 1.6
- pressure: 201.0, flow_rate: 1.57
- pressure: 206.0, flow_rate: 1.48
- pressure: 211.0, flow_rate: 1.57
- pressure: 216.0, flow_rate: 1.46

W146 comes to 1.0 kPa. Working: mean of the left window 1.44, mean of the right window 1.44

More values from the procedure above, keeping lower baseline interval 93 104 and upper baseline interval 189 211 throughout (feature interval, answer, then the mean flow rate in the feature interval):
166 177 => 0.78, 1.42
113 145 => 2.56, 1.4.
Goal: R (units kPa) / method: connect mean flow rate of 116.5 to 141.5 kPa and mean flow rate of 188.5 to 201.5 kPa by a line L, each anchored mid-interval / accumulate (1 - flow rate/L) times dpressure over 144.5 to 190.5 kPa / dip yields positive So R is 1.64 kPa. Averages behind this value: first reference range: 1.4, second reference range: 1.53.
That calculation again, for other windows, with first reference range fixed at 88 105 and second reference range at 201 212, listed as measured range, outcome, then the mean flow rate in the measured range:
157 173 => 1.4 kPa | 1.41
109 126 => 1.1 kPa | 1.45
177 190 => 0.6 kPa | 1.46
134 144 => 1.3 kPa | 1.35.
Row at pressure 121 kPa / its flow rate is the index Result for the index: 1.39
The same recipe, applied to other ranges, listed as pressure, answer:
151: 1.43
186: 1.43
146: 1.38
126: 1.32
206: 1.48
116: 1.51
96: 1.6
